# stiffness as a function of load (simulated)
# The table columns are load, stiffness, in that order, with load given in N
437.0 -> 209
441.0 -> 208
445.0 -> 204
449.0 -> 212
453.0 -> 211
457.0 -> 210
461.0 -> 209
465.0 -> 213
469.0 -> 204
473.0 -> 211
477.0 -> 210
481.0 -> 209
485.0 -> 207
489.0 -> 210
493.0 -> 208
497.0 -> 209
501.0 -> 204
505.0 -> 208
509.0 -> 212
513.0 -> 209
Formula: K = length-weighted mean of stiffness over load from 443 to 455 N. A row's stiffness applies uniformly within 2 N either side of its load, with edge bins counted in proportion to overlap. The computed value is 209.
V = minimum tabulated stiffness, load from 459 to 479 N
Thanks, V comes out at 204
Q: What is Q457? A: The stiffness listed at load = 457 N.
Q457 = 210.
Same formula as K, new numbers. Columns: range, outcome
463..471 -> 208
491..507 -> 207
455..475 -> 209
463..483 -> 209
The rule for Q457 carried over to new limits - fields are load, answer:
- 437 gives 209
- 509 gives 212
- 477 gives 210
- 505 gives 208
